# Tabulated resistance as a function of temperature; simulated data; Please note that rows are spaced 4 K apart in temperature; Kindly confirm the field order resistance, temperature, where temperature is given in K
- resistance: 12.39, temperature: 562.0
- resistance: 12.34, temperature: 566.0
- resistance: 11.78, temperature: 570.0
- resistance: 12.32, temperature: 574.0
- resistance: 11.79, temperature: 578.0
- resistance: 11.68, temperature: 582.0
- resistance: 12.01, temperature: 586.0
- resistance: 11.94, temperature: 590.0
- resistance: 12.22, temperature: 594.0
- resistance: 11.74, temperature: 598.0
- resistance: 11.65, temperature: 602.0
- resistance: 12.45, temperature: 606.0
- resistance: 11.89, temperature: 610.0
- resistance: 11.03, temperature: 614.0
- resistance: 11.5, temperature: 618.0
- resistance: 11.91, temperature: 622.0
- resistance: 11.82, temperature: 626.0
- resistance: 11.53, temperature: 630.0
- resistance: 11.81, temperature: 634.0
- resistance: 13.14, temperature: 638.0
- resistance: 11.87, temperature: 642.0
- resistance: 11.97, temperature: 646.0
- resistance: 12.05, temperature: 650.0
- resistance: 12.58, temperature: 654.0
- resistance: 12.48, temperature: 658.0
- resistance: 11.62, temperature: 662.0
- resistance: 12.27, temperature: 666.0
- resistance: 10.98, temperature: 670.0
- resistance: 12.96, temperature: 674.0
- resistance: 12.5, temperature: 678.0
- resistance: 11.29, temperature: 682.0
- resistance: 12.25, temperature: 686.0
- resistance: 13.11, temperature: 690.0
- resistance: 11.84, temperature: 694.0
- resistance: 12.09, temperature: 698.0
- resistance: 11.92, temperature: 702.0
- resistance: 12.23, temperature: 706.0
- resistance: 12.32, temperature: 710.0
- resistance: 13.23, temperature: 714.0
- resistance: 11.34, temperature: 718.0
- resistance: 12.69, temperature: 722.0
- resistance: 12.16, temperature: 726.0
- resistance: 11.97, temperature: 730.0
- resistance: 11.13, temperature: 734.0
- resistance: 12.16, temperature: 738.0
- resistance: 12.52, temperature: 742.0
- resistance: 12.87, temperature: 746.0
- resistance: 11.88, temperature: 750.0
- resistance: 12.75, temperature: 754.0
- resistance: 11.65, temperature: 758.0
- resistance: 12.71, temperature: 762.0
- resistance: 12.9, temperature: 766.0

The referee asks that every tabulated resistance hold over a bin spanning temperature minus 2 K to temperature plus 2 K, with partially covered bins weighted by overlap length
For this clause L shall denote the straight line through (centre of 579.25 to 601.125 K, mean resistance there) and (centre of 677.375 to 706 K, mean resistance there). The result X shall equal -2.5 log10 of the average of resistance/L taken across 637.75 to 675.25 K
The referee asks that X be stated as -0.01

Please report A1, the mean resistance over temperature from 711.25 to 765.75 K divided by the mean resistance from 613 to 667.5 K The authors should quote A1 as 1.02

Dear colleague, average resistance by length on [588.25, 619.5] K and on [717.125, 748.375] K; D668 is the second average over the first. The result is 1.0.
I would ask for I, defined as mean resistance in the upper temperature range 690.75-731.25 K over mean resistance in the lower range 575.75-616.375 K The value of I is 1.03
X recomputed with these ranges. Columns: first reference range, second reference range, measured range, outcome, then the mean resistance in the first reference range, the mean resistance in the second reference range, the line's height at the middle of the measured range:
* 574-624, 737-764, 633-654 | -0.021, 11.8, 12.4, 12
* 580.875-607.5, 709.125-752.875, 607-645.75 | 0.015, 12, 12.2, 12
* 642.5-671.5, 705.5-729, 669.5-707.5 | 0.001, 12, 12.3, 12.2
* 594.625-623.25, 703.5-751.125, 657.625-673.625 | 0.008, 11.8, 12.2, 12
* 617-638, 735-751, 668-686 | 0.008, 11.9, 12.3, 12.1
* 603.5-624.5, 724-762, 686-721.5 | -0.022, 11.8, 12.2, 12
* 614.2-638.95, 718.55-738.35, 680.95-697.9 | -0.023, 11.8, 12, 11.9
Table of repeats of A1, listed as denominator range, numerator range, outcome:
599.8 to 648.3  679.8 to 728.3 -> 1.03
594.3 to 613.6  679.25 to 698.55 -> 1.02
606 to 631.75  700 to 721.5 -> 1.05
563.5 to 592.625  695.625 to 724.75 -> 1.02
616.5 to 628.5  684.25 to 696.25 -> 1.06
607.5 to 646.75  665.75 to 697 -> 1.02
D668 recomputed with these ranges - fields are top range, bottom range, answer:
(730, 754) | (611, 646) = 1.03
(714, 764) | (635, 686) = 1.00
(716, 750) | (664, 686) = 1.01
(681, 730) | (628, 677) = 1.01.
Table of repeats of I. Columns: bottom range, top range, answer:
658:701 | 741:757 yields 1.03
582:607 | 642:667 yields 1.01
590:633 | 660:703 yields 1.03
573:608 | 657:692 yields 1.02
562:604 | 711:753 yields 1.02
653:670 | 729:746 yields 1.00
